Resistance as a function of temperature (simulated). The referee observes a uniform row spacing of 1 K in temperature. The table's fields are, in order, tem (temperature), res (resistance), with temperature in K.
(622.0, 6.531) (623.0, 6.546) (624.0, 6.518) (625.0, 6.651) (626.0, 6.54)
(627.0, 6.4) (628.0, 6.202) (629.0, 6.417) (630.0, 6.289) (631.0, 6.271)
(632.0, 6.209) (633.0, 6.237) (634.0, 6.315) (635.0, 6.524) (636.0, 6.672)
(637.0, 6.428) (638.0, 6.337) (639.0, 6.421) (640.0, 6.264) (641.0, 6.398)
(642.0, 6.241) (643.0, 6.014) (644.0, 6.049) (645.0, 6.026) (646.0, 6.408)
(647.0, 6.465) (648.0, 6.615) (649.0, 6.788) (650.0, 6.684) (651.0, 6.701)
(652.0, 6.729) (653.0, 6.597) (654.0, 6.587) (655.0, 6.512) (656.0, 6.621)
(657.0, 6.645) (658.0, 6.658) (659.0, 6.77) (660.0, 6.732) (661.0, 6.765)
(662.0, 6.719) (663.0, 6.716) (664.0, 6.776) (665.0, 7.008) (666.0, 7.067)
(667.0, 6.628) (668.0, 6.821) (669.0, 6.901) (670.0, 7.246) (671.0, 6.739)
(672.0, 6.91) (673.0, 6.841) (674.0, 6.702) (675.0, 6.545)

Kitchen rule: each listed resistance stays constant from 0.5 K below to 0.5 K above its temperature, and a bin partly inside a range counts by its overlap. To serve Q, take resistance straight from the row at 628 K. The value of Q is 6.202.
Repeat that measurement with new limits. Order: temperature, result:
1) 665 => 7.008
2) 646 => 6.408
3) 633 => 6.237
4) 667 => 6.628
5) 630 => 6.289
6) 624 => 6.518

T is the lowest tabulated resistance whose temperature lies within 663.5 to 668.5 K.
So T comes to 6.628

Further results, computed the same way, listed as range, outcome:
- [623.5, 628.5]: 6.202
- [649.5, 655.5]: 6.512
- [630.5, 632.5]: 6.209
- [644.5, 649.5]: 6.026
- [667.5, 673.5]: 6.739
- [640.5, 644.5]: 6.014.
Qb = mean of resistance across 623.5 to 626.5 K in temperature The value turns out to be 6.57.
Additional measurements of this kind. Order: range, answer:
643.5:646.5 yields 6.16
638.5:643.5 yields 6.27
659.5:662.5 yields 6.74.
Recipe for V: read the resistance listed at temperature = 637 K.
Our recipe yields 6.428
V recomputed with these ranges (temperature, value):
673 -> 6.841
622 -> 6.531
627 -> 6.4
